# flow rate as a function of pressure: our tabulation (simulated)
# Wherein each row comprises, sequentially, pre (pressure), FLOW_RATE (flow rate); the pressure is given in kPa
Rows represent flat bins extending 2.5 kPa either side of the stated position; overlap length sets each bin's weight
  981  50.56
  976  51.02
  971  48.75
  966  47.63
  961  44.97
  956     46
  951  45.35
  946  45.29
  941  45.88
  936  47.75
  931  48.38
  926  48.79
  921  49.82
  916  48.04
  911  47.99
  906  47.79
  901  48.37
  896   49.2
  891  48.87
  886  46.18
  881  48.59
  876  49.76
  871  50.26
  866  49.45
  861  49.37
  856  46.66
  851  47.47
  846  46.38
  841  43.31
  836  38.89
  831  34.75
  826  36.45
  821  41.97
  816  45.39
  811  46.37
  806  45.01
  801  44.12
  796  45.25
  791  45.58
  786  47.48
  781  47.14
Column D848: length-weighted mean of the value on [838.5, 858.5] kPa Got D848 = 46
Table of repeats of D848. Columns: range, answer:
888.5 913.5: 48.4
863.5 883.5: 49.5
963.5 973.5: 48.2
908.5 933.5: 48.6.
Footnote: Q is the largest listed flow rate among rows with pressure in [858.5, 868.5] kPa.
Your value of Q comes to 49.45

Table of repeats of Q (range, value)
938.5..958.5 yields 46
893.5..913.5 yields 49.2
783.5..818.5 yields 47.48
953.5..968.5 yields 47.63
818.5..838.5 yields 41.97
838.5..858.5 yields 47.47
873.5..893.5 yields 49.76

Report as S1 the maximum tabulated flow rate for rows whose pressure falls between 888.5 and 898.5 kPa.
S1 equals 49.2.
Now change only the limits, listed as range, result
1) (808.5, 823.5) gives 46.37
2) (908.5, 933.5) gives 49.82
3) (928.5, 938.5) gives 48.38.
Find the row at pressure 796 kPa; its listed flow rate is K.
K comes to 45.25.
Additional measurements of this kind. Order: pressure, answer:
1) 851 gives 47.47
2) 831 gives 34.75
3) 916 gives 48.04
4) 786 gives 47.48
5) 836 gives 38.89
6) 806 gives 45.01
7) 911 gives 47.99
